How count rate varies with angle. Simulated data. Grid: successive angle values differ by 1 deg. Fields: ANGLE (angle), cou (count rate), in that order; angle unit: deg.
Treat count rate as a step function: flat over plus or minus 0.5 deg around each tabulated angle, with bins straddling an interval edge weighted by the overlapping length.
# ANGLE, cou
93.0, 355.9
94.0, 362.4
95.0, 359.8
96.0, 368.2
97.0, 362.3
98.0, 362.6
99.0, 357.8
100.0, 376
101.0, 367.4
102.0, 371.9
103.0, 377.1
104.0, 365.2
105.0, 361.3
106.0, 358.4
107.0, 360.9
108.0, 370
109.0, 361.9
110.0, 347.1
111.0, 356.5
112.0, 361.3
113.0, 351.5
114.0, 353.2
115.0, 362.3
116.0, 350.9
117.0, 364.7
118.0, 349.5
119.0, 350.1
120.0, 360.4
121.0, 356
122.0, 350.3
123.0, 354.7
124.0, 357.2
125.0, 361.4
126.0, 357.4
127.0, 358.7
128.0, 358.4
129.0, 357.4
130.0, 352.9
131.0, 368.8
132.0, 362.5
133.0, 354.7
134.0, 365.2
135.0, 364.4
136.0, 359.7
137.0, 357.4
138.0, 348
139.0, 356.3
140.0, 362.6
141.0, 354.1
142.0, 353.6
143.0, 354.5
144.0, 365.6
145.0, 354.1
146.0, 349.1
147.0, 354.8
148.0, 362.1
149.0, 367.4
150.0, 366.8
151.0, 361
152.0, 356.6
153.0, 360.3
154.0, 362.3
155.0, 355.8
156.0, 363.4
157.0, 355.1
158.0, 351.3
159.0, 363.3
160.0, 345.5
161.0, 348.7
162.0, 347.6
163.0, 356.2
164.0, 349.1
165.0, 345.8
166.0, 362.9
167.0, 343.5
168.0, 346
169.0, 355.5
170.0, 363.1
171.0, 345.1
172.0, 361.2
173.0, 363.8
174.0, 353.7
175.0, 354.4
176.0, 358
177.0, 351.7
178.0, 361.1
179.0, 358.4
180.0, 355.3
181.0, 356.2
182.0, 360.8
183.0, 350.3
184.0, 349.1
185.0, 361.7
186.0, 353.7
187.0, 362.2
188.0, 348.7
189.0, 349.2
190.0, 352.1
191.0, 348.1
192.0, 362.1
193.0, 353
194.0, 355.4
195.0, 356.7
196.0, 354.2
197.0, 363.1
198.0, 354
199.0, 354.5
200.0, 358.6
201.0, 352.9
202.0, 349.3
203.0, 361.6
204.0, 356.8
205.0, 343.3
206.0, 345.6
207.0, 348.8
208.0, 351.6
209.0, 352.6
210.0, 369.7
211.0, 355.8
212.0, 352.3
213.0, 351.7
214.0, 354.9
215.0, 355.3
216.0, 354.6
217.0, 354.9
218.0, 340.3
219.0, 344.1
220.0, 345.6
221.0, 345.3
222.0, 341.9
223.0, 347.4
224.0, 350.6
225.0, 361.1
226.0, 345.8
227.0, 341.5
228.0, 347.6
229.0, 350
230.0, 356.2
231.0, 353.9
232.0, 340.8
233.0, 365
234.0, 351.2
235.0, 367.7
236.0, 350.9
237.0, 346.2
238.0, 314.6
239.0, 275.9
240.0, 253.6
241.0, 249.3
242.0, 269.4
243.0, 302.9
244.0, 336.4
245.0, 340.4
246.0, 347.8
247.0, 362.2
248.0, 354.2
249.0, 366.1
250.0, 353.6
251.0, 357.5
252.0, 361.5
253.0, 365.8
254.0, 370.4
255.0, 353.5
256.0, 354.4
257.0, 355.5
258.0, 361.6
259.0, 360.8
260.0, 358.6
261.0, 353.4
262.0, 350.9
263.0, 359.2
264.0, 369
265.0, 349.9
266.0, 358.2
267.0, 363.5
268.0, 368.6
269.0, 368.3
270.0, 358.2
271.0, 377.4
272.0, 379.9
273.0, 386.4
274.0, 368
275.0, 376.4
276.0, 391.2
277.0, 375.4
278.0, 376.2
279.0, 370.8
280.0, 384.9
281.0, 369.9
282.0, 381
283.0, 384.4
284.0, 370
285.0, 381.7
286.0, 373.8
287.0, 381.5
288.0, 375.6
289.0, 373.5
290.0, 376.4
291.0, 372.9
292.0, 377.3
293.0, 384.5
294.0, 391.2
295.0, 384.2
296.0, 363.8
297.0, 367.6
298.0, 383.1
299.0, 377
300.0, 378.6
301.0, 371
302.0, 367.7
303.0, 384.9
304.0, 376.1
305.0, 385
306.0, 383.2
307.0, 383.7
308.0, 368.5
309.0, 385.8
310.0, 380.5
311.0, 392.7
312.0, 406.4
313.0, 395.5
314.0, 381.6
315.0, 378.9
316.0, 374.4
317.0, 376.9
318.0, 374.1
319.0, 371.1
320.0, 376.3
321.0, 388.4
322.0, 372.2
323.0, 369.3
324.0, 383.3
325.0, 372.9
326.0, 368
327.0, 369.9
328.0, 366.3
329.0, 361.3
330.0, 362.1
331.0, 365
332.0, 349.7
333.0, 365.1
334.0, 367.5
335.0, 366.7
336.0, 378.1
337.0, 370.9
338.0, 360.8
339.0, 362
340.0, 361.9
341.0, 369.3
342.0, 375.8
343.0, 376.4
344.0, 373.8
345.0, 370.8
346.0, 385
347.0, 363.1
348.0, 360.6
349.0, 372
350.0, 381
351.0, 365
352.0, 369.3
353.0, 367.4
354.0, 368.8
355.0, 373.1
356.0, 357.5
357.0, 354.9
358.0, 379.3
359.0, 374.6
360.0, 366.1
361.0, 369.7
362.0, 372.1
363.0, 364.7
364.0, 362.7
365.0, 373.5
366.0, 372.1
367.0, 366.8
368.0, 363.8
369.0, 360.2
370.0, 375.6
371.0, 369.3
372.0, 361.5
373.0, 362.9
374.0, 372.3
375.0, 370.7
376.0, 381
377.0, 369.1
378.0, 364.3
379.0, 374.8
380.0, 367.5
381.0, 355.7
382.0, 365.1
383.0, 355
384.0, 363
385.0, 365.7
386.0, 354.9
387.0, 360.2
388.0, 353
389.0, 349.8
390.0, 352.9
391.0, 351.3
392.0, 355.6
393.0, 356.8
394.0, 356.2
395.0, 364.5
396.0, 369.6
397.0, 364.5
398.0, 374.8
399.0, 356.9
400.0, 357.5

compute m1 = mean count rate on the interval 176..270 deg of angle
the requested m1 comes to 350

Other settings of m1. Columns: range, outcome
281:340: 376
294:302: 376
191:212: 355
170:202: 355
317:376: 369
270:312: 378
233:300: 359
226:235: 351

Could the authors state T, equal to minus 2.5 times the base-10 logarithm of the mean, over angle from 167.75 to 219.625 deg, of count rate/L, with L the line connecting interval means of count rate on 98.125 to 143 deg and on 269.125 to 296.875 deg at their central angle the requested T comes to 0.04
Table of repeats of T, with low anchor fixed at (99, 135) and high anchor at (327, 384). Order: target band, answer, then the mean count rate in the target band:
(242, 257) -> 0.05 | 349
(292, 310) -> -0.04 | 379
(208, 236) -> 0.04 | 352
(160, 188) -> 0.02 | 354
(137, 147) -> 0.02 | 355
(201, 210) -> 0.03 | 352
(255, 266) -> 0.02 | 357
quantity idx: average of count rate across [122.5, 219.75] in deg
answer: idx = 356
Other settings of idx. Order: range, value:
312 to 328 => 377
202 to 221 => 352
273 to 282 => 377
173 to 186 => 356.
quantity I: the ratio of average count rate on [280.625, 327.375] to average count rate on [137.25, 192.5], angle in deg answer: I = 1.06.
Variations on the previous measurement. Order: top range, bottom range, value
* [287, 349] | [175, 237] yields 1.06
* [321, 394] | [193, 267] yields 1.05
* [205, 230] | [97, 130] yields 0.97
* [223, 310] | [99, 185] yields 1.01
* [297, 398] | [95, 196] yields 1.03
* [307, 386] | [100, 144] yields 1.03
